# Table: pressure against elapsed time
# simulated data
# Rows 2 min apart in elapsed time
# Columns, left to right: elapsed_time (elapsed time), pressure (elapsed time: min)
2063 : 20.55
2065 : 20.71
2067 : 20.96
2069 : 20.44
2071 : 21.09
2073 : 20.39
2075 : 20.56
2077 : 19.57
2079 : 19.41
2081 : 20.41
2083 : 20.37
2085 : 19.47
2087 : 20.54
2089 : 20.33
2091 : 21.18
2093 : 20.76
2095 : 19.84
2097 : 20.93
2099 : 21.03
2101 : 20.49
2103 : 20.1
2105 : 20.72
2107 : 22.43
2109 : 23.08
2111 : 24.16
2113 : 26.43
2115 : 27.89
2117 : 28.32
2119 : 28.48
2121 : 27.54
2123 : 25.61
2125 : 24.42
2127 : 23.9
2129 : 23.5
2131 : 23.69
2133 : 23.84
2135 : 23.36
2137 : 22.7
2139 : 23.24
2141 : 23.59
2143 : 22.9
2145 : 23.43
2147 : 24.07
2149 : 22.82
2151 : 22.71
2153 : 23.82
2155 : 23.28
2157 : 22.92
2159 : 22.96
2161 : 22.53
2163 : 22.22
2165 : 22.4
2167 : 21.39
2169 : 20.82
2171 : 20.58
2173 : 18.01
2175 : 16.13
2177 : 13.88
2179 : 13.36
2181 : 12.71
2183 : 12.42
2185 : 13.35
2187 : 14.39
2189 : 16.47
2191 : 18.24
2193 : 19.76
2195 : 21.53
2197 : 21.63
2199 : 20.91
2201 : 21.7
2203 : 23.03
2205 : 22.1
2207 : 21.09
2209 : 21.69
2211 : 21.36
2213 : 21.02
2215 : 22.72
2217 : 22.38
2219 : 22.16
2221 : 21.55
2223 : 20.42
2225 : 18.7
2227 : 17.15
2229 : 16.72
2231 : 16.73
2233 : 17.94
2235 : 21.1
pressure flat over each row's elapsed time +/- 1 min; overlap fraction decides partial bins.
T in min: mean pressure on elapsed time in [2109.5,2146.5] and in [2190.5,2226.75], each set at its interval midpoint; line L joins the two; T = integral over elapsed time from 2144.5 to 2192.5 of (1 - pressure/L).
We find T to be 7.8 min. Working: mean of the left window 24.8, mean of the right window 21.2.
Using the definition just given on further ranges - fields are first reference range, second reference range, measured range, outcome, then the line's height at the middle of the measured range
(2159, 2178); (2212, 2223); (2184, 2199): 1.97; 20.8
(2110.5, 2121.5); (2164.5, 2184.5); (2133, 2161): -1.95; 21.8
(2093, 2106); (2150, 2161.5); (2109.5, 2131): -4.40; 21.5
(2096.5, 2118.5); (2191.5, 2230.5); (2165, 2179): 2.21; 21.8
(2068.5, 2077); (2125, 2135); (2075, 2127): -0.83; 22.1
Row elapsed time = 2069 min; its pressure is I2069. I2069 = 20.44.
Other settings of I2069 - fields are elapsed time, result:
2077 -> 19.57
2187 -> 14.39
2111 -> 24.16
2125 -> 24.42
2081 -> 20.41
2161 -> 22.53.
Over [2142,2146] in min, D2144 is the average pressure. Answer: 23.2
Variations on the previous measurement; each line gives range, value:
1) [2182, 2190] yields 14.2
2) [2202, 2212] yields 21.9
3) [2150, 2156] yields 23.3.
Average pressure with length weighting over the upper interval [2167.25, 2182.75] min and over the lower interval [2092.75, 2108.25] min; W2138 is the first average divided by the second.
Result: 0.79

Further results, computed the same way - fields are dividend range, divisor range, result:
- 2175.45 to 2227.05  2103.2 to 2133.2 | 0.77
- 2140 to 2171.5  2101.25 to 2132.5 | 0.92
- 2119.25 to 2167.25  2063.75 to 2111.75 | 1.13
